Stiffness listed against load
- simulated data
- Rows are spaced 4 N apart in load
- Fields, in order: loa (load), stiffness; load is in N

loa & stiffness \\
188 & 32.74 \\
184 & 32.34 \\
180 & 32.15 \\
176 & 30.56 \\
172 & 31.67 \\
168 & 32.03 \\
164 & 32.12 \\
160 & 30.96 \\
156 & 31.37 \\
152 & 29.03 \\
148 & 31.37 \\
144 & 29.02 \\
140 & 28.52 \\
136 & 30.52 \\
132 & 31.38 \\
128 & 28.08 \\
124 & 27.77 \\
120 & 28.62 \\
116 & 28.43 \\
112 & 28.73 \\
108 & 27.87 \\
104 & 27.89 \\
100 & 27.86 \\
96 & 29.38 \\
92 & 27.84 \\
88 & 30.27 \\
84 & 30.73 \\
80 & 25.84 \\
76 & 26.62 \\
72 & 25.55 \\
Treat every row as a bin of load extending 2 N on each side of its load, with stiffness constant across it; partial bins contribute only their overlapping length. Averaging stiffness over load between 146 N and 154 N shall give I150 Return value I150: 30.2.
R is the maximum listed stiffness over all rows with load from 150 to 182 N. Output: 32.15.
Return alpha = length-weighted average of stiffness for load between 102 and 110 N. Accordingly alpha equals 27.9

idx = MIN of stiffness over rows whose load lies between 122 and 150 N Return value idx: 27.77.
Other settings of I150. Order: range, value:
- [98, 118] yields 28.2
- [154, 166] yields 31.5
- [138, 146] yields 28.8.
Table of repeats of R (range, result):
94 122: 29.38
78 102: 30.73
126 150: 31.38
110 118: 28.73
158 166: 32.12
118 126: 28.62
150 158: 31.37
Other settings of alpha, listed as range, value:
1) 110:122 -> 28.6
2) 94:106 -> 28.4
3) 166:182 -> 31.6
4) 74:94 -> 28.3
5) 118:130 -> 28.2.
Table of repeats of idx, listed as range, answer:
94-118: 27.86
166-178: 30.56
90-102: 27.84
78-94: 25.84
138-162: 28.52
